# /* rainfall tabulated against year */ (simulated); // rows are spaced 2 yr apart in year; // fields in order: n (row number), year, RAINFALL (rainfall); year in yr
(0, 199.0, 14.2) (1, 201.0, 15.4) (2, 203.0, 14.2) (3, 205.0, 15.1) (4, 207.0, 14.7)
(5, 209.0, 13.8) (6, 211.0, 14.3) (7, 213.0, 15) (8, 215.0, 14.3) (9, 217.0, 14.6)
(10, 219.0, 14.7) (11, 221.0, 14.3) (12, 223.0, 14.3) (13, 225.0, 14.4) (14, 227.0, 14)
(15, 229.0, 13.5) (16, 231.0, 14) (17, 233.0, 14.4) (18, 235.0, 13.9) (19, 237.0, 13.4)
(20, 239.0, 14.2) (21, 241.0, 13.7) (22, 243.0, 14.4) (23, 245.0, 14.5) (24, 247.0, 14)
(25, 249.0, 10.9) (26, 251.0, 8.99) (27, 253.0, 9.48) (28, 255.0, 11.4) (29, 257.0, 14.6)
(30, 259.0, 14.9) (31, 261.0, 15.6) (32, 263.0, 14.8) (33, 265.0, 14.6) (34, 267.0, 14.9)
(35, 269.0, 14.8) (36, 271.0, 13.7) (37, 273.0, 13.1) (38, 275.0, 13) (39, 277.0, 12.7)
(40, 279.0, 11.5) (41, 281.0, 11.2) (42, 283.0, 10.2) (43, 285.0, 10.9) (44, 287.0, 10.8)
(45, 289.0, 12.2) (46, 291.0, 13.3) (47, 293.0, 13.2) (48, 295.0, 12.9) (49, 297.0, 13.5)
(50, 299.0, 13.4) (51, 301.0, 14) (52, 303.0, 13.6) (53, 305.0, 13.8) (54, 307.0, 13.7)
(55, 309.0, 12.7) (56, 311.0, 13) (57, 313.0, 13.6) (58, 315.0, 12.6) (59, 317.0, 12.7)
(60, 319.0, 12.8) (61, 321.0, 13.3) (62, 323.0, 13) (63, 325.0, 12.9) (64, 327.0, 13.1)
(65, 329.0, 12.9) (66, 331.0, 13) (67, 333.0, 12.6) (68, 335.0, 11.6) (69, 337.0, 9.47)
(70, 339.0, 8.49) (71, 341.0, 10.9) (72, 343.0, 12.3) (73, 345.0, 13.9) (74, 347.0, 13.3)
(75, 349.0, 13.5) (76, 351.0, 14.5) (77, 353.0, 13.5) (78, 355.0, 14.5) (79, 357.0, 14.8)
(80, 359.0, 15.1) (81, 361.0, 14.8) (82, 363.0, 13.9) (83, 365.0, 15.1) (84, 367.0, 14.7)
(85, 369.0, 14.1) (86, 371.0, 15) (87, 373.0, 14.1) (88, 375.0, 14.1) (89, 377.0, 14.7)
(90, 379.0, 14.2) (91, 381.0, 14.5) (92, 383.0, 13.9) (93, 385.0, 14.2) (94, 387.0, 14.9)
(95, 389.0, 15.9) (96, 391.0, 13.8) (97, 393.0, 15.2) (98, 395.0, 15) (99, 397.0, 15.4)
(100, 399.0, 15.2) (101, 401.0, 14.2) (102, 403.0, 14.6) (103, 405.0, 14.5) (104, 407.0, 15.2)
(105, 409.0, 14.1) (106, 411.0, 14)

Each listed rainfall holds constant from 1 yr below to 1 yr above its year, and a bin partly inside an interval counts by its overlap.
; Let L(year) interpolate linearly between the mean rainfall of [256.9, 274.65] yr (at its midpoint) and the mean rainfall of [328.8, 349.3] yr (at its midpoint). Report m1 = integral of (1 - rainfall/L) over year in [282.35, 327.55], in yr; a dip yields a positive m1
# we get 0.8 yr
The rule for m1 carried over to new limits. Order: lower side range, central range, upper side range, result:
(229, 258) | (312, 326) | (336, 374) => 0.35 yr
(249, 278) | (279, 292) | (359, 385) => 1.98 yr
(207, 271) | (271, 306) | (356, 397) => 3.82 yr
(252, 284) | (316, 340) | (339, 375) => 2.58 yr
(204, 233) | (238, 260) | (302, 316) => 1.85 yr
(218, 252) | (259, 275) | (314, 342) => -1.62 yr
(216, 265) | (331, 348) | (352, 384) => 3.11 yr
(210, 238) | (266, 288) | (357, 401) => 2.95 yr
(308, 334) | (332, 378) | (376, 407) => 1.26 yr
